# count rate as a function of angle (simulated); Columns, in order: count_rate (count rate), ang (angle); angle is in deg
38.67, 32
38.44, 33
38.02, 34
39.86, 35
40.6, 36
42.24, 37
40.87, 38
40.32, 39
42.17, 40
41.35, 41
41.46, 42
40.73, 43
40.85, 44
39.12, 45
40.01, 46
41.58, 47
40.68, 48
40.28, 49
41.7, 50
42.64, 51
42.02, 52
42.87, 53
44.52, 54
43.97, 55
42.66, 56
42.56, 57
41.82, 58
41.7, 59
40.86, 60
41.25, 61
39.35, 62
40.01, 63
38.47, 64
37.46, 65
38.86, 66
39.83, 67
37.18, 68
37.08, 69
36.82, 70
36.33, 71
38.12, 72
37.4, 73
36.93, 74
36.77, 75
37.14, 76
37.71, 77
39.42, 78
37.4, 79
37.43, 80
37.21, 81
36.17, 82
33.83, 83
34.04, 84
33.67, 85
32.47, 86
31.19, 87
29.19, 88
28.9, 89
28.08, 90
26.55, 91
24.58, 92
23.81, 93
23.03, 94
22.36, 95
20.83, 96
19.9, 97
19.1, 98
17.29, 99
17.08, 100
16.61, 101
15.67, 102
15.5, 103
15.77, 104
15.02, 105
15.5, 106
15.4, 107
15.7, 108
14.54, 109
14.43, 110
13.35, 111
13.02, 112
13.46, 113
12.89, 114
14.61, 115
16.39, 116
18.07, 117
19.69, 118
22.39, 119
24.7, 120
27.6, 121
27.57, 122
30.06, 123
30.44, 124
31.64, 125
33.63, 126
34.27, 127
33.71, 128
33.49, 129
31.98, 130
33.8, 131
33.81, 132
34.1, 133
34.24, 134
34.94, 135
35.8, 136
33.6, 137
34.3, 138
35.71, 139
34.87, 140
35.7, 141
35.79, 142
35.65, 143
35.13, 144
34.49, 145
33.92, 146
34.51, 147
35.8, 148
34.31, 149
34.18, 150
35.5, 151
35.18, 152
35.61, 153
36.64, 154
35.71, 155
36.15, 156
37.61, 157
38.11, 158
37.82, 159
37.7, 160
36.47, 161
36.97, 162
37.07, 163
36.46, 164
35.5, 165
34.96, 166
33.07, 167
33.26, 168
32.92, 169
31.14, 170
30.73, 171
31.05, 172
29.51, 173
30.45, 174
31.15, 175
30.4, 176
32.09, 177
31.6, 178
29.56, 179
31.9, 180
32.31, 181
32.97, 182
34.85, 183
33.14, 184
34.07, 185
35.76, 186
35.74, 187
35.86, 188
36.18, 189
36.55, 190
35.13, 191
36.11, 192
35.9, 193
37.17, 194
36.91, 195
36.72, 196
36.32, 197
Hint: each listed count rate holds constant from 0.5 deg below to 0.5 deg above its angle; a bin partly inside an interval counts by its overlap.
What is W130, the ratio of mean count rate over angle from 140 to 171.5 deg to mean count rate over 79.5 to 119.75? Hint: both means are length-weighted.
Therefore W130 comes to 1.6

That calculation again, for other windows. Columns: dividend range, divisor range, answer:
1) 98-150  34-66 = 0.64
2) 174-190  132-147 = 0.95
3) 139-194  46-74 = 0.86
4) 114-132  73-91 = 0.79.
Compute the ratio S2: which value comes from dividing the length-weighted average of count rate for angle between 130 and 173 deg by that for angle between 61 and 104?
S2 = 1.1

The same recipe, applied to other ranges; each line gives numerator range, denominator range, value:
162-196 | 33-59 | 0.82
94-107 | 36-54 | 0.43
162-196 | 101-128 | 1.67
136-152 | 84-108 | 1.57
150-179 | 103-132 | 1.53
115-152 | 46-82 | 0.80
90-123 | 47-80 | 0.47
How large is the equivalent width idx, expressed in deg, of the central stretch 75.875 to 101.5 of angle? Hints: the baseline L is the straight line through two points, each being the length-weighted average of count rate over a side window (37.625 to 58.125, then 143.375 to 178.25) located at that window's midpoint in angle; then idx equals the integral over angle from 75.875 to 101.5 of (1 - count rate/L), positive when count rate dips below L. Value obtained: 6.94 deg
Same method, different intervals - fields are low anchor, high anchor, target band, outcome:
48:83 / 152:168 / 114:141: 5.6 deg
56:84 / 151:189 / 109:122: 6.6 deg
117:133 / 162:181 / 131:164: -4.8 deg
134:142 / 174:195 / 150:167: -0.9 deg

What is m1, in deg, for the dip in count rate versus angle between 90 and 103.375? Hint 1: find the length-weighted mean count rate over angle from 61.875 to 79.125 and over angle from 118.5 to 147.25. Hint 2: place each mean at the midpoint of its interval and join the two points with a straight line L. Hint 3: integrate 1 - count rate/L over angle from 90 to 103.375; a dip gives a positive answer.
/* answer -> 5.7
